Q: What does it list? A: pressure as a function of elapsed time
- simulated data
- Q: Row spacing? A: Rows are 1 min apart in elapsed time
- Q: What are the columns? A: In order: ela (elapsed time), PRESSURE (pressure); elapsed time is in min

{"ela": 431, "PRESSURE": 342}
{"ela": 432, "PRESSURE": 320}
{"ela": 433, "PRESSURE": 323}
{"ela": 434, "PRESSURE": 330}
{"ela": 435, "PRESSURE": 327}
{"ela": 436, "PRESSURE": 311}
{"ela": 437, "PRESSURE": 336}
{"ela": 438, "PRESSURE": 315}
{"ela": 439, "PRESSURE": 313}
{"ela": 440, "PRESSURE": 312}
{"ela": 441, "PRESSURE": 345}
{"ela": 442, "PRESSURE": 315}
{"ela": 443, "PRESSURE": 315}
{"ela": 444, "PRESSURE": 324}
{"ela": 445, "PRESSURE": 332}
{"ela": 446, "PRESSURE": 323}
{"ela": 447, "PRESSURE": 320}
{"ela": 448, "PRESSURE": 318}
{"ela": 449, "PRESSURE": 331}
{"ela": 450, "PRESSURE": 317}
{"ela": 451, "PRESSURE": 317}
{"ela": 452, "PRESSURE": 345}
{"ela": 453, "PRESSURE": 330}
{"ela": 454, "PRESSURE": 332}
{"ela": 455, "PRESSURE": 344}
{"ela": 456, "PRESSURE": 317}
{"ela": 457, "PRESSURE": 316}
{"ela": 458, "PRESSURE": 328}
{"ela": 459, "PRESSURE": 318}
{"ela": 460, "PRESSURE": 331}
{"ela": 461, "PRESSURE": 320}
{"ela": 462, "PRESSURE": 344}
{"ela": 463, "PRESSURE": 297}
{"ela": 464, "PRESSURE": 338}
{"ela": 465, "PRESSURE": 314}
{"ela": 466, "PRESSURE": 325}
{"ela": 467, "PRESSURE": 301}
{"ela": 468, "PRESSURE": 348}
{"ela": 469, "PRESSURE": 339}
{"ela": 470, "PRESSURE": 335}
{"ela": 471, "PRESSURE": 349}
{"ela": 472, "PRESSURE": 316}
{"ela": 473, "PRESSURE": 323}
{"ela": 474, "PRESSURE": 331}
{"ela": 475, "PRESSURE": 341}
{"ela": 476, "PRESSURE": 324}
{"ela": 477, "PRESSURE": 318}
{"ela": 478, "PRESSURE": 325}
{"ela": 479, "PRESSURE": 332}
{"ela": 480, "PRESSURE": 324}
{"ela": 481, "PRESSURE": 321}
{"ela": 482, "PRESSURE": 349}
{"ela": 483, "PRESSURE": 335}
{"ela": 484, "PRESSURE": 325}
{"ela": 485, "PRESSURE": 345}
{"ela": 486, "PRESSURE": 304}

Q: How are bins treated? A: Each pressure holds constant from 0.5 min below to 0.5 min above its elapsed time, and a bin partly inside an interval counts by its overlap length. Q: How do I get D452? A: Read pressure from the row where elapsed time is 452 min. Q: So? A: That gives 345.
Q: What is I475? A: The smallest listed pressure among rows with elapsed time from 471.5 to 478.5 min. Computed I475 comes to 316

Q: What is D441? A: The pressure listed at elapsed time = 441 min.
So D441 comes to 345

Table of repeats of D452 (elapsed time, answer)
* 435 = 327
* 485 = 345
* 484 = 325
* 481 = 321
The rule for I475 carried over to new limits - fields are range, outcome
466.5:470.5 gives 301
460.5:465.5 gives 297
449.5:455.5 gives 317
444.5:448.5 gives 318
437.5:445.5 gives 312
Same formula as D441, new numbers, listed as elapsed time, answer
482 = 349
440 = 312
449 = 331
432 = 320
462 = 344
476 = 324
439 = 313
